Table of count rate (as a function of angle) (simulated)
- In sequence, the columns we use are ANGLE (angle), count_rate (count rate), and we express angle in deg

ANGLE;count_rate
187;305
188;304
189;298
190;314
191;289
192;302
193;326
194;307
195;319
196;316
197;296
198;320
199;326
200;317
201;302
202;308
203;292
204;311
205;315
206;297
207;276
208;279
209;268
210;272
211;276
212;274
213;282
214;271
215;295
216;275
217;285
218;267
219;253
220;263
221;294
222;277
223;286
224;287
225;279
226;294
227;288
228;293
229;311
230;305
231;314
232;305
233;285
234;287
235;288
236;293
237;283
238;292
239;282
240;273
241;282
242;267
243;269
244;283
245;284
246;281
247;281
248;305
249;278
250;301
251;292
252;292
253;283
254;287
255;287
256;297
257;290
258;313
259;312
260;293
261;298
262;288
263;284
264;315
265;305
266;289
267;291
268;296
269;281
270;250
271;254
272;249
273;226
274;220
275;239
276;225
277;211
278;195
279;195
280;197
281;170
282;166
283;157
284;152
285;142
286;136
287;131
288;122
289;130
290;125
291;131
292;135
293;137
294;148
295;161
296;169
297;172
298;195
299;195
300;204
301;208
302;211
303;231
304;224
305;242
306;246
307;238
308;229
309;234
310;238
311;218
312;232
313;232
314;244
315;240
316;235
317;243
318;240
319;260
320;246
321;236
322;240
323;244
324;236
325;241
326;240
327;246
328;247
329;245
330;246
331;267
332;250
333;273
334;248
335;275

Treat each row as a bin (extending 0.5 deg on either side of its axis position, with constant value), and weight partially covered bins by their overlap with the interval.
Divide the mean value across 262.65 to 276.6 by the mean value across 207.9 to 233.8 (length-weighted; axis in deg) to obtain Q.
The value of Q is 0.9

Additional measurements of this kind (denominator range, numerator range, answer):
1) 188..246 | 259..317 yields 0.74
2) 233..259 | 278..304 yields 0.58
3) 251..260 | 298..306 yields 0.74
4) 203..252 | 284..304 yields 0.57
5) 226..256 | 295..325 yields 0.78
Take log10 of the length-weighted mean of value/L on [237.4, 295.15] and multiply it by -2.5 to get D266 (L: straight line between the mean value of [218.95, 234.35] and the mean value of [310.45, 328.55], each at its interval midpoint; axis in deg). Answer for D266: 0.13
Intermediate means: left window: 290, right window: 240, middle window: 240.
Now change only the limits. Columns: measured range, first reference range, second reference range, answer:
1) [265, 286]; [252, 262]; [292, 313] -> 0.18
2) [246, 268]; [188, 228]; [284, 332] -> -0.17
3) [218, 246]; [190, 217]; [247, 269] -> 0.04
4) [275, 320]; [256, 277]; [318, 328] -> 0.29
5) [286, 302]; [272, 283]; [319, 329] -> 0.35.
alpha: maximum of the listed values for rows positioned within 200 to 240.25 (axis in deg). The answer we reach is 317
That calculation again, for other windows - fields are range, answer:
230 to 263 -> 314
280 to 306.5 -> 246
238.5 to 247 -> 284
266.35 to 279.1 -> 296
